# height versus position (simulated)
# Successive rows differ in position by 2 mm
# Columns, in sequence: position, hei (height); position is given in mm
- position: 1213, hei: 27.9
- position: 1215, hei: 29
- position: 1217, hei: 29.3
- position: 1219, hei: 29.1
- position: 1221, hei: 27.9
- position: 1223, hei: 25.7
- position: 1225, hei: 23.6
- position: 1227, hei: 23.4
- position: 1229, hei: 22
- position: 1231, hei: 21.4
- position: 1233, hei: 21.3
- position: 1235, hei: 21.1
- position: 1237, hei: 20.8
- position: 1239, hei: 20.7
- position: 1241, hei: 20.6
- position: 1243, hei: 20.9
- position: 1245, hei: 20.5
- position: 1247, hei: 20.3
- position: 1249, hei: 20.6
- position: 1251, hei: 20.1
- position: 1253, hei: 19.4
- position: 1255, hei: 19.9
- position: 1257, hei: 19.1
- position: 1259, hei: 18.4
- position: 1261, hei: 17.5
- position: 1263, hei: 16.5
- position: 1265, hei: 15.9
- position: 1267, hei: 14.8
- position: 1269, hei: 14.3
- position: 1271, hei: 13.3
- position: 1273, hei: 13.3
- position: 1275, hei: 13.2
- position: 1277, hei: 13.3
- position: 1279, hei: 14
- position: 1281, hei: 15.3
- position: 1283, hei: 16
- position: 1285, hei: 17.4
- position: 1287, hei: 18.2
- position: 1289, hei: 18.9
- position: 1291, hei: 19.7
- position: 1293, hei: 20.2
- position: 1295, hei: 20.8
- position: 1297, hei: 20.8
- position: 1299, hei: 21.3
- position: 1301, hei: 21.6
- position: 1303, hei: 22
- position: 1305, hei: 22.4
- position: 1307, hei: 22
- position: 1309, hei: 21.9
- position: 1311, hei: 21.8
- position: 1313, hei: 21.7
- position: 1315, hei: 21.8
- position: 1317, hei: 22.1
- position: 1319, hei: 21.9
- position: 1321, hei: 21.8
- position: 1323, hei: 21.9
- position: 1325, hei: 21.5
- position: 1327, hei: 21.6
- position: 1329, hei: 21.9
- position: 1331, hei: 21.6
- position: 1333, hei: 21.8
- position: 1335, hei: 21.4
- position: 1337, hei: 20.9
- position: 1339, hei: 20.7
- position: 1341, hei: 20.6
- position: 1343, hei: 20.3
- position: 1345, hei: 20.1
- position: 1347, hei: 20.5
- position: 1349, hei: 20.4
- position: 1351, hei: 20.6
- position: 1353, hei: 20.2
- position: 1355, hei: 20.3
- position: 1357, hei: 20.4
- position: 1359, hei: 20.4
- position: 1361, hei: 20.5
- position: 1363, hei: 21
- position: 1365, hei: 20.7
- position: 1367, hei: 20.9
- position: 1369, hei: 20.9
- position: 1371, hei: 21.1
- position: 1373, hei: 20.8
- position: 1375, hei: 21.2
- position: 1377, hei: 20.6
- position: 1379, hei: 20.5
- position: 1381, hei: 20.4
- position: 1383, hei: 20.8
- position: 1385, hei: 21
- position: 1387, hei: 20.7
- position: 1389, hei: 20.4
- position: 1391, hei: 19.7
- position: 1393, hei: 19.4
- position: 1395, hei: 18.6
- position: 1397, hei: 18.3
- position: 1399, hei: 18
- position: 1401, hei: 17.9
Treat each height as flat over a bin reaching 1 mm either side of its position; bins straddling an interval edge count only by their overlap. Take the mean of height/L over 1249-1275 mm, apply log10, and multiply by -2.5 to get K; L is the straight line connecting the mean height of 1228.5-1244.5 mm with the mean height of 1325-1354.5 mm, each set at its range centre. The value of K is 0.238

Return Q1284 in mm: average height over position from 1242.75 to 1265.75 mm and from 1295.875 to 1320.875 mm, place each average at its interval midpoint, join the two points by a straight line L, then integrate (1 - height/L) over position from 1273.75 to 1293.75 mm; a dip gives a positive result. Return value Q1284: 3.9 mm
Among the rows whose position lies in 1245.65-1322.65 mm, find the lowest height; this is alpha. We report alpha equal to 13.2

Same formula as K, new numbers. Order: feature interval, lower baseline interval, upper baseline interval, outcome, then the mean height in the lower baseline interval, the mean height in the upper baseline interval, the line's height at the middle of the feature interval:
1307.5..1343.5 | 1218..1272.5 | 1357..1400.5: -0.07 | 20.3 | 20.3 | 20.3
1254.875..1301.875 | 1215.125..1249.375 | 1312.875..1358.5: 0.28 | 23.1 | 21.1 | 22.2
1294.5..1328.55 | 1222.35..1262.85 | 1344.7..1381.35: -0.05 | 20.7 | 20.6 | 20.7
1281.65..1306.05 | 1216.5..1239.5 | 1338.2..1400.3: 0.12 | 23.8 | 20.3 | 22.2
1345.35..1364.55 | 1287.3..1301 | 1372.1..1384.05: 0.01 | 20.3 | 20.7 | 20.6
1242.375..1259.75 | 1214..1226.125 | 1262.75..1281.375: -0.02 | 27.4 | 14.3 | 19.6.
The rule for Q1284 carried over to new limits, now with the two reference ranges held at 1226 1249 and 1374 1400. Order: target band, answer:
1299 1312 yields -0.8 mm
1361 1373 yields -0.4 mm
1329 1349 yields -0.5 mm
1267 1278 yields 3.8 mm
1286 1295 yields 0.6 mm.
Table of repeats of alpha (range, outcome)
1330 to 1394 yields 19.4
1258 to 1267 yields 14.8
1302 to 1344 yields 20.3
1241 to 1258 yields 19.1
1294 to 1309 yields 20.8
